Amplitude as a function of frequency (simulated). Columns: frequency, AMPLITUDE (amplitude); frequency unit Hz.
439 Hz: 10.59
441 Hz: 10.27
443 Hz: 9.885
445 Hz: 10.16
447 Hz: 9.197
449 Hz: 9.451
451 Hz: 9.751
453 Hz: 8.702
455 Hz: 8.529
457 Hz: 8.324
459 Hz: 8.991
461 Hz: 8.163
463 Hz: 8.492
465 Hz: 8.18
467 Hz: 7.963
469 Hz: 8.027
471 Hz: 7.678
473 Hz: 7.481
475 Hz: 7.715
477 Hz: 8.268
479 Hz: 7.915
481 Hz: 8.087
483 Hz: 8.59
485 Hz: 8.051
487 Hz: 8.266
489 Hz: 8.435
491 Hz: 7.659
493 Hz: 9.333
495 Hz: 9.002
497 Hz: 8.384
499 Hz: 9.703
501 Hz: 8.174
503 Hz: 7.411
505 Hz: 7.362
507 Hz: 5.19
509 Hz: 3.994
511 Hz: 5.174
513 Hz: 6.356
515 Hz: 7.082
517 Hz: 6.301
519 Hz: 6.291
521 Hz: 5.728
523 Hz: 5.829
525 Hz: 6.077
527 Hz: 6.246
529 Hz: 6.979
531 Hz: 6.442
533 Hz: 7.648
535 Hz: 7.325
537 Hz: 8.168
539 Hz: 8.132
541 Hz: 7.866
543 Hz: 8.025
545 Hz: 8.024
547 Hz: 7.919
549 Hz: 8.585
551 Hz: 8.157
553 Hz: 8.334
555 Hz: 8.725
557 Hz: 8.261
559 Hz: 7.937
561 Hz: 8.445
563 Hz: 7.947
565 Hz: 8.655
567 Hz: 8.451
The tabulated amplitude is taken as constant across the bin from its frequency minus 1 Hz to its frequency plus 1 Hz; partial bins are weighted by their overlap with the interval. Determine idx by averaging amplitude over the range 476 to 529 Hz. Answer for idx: 7.26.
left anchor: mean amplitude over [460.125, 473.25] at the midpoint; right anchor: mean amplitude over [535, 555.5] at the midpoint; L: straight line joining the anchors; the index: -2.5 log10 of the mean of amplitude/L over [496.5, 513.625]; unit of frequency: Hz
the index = 0.18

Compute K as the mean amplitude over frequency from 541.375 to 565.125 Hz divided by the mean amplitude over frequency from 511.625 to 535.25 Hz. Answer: 1.3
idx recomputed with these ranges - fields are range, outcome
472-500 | 8.35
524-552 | 7.54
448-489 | 8.33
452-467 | 8.45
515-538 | 6.66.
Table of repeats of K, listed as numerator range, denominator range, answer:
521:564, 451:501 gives 0.91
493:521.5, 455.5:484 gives 0.86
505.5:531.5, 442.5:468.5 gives 0.68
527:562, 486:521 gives 1.09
